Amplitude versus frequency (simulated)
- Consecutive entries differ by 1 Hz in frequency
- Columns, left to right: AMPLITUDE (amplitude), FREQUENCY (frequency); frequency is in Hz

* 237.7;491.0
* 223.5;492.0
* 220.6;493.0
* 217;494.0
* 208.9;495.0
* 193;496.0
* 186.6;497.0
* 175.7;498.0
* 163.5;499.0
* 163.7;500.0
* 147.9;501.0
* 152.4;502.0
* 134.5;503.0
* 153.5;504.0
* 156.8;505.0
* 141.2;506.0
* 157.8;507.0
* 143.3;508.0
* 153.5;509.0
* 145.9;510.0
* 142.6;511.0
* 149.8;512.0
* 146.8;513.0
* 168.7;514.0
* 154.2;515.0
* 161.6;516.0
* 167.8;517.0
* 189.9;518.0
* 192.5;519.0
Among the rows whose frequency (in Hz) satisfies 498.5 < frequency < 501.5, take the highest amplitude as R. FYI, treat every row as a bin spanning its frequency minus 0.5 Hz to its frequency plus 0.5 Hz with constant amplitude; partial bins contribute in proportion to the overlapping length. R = 163.7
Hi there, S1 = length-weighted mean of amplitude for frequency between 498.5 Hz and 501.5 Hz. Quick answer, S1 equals 158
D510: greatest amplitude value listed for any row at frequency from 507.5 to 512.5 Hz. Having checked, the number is 153.5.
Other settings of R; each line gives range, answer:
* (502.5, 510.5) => 157.8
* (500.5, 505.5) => 156.8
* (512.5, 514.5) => 168.7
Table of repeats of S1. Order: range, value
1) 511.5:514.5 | 155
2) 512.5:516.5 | 158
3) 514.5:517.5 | 161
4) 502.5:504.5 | 144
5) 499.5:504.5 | 150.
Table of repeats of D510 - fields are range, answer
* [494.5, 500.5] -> 208.9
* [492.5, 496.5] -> 220.6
